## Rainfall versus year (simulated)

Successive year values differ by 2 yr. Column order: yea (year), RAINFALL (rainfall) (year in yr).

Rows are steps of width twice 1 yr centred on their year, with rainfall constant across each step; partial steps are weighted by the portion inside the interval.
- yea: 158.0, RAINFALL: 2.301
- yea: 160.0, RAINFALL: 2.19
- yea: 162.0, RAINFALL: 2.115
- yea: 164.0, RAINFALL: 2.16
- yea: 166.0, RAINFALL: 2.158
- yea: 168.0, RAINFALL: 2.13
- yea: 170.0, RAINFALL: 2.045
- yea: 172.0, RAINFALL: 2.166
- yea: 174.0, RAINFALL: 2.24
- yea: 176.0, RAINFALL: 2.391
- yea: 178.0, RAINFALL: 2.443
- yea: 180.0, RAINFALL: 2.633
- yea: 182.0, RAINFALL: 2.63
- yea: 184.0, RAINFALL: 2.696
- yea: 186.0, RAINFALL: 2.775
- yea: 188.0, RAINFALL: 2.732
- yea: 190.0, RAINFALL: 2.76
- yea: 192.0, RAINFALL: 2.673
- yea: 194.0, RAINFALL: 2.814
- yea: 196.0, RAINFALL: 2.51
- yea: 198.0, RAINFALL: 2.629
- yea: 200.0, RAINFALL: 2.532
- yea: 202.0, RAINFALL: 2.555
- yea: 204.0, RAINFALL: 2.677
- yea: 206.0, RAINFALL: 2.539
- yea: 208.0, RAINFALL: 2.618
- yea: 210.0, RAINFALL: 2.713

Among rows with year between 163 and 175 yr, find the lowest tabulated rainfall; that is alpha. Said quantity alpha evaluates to 2.045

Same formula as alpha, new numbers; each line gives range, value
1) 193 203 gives 2.51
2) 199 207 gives 2.532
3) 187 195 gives 2.673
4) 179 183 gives 2.63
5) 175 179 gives 2.391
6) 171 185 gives 2.166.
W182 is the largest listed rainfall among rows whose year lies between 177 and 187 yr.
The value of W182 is 2.775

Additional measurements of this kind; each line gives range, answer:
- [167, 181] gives 2.633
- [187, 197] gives 2.814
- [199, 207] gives 2.677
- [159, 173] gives 2.19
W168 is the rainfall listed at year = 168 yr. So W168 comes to 2.13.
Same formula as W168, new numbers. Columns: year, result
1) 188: 2.732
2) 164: 2.16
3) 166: 2.158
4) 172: 2.166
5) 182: 2.63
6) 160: 2.19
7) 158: 2.301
